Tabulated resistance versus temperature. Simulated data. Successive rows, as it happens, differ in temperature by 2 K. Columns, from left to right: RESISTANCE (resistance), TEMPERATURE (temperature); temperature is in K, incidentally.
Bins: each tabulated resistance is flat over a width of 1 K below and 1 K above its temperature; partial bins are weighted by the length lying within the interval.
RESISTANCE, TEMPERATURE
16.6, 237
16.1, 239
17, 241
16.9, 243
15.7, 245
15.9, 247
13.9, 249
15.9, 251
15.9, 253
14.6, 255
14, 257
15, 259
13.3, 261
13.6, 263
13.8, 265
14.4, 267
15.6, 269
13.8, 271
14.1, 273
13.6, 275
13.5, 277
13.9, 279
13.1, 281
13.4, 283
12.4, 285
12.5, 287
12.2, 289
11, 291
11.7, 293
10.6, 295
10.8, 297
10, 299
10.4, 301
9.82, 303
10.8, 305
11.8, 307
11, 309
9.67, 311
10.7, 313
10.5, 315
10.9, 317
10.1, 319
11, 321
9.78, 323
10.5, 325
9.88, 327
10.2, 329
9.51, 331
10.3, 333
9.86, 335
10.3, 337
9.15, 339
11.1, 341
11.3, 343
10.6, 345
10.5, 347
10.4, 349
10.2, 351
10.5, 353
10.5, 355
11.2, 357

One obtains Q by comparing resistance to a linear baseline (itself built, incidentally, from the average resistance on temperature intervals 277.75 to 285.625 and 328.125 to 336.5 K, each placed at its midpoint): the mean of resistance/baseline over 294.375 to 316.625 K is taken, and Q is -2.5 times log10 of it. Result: 0.11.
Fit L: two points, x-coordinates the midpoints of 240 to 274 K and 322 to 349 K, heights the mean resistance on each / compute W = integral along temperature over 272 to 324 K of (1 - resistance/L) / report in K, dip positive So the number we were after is 4.1 K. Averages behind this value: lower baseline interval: 14.9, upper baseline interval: 10.2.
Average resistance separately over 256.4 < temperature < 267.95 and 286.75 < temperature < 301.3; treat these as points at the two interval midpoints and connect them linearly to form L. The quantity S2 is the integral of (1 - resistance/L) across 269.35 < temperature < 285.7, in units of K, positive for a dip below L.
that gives -1.2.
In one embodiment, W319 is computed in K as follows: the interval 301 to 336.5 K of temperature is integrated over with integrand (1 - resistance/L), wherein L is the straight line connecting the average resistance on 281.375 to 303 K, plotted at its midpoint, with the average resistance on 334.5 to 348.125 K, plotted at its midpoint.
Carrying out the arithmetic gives 1.7 K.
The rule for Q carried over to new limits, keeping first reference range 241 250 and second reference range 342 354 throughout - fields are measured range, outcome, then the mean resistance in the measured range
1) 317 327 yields 0.151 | 10.4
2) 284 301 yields 0.181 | 11.3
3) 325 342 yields 0.127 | 10.1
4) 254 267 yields 0.069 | 14.1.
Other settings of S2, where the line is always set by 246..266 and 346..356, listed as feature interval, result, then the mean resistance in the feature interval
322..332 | 1.3 K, 9.97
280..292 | 0.8 K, 12.4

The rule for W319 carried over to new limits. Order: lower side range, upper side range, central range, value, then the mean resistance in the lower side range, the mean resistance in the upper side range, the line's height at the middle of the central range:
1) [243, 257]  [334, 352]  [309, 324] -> 1.74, 15.3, 10.4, 11.8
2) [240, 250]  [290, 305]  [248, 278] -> -0.61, 15.9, 10.6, 14.1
